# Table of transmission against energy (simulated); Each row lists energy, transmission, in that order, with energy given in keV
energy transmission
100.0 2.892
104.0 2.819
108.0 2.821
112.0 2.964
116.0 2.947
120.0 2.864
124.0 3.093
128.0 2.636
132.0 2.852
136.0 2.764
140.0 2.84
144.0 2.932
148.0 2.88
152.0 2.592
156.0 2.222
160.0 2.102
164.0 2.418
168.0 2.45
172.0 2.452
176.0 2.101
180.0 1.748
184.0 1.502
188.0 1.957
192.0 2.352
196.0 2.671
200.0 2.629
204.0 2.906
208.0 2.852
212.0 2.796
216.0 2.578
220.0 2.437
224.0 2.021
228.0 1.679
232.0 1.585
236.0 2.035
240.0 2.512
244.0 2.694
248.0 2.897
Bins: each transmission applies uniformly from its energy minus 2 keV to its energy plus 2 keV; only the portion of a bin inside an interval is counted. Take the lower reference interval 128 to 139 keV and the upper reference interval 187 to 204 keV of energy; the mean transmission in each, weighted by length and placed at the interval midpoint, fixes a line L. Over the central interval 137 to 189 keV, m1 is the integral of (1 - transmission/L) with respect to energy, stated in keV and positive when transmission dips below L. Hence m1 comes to 6.12 keV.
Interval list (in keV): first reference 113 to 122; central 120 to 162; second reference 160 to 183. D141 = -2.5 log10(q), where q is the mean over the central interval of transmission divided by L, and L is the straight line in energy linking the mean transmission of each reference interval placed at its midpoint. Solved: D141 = -0.04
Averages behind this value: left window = 2.91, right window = 2.19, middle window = 2.7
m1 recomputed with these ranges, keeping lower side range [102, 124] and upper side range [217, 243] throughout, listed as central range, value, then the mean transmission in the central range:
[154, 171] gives 1.66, 2.31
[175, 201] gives 2.77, 2.12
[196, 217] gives -4.66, 2.75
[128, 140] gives -0.13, 2.78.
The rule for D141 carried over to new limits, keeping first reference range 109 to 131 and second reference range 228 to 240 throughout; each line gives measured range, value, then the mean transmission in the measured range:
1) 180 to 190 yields 0.32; 1.73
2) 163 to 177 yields 0.04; 2.37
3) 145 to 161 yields 0.05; 2.5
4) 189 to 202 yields -0.12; 2.5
